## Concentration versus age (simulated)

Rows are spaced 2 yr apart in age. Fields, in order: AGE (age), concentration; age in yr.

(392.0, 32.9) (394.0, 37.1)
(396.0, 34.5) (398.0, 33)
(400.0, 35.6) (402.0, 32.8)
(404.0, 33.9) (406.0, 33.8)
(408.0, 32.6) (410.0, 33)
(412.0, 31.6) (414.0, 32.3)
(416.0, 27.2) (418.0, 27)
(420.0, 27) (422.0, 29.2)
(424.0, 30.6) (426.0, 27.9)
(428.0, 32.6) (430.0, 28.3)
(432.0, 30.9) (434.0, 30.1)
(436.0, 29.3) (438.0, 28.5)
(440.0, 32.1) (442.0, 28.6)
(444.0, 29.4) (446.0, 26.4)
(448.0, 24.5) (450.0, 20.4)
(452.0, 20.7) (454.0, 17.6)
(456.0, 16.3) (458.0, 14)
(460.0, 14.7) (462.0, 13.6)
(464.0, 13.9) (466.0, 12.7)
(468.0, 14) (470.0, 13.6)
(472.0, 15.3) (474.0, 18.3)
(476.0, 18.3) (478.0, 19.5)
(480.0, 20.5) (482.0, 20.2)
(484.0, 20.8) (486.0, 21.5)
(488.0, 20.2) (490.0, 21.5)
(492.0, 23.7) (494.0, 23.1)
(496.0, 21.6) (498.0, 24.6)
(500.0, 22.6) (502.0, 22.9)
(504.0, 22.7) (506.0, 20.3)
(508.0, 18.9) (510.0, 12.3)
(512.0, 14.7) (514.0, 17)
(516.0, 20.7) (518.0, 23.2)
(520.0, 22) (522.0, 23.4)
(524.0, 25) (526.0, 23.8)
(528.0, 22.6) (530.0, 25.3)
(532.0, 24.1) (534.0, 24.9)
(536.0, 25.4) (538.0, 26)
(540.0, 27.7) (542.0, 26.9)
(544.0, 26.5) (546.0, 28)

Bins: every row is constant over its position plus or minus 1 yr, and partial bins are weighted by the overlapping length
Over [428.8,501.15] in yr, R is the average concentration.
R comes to 21.5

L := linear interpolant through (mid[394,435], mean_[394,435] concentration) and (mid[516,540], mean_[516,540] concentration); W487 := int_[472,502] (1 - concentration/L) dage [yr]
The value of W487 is 6.36 yr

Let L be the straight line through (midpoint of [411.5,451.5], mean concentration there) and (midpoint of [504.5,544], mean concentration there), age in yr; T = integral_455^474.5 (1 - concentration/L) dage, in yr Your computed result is 8.7 yr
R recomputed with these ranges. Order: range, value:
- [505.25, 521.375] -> 18.7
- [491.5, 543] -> 22.5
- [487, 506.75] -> 22.3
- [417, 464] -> 25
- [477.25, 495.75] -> 21.3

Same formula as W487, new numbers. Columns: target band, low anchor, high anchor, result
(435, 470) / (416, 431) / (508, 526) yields 7.4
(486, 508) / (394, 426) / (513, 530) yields 2.1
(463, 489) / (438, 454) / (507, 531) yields 6.6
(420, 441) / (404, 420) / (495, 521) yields -0.7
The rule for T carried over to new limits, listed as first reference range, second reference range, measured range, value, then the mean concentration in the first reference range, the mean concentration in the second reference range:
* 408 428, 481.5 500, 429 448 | -1.0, 29.8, 22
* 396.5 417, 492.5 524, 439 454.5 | 1.6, 32.6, 20.9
